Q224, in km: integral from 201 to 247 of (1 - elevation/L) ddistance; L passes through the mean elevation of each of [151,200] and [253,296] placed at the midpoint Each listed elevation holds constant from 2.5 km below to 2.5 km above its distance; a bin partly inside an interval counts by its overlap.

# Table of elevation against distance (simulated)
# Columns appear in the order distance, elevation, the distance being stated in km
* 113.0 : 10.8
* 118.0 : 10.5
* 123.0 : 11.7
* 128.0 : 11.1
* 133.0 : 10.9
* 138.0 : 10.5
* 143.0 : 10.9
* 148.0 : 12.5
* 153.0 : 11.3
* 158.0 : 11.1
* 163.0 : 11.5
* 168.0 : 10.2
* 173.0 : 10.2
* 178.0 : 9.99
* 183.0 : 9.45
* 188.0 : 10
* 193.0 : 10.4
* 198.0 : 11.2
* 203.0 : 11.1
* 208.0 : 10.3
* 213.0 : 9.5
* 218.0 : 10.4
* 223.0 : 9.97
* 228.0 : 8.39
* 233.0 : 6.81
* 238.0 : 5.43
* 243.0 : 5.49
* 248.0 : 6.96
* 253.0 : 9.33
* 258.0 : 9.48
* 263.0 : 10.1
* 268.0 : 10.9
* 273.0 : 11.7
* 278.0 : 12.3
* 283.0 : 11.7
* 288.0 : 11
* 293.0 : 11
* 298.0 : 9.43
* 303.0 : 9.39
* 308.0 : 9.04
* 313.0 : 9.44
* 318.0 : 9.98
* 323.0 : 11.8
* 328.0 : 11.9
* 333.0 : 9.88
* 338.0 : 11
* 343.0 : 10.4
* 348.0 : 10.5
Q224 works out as 9.4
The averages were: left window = 10.5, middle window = 8.52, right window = 10.9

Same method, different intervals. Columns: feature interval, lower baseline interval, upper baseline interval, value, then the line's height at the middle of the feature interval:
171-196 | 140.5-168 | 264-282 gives 2.98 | 11.4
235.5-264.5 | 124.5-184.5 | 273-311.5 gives 8.02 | 10.7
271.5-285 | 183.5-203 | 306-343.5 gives -1.88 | 10.5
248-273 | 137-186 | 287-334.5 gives 1.45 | 10.4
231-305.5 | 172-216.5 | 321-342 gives 8.99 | 10.7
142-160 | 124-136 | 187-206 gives -0.90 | 11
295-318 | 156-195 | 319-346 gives 2.97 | 10.8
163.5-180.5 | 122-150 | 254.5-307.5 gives 1.20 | 11.1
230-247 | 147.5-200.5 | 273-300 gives 7.57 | 10.9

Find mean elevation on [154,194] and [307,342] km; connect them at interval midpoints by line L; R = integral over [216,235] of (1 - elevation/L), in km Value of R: 2.76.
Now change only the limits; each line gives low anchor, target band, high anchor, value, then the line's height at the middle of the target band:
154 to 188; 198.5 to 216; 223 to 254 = -3.4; 8.69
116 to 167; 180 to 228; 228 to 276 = -2.5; 9.66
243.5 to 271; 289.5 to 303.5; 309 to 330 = 0.0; 10.1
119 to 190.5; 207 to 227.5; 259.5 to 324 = 1.6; 10.7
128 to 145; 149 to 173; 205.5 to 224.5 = -1.0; 10.6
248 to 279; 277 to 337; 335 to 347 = -0.4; 10.5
